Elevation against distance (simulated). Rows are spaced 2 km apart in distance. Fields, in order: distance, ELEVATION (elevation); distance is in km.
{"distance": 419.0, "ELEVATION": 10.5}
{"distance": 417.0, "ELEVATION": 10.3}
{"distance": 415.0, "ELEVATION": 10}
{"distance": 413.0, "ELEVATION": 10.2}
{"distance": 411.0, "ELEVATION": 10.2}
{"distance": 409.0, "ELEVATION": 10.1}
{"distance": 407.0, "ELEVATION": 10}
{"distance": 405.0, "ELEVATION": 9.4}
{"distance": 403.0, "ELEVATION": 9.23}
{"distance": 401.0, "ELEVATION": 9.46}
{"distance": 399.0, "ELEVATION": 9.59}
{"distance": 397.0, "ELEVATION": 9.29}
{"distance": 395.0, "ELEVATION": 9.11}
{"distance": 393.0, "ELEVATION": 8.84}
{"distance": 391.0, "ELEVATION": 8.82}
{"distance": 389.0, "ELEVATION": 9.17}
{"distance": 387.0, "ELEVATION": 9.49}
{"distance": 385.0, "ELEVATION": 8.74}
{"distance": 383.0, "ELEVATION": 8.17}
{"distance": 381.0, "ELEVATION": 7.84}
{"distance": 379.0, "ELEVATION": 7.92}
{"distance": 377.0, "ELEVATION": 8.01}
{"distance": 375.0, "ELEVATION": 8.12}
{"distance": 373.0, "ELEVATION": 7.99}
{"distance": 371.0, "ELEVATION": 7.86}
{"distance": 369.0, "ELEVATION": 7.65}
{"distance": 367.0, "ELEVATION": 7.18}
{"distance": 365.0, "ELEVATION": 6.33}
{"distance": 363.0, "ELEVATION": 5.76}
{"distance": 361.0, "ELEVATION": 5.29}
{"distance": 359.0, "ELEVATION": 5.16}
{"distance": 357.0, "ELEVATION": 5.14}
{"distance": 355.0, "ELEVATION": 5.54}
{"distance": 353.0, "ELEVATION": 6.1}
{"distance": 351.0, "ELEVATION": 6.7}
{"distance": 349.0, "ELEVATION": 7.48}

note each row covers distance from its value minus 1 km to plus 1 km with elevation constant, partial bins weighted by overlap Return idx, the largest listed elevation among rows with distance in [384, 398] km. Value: 9.49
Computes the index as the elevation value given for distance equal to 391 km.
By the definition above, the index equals 8.82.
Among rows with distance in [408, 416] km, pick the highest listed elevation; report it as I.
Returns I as 10.2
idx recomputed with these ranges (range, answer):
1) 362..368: 7.18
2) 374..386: 8.74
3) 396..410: 10.1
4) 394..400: 9.59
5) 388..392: 9.17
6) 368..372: 7.86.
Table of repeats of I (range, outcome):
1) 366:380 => 8.12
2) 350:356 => 6.7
